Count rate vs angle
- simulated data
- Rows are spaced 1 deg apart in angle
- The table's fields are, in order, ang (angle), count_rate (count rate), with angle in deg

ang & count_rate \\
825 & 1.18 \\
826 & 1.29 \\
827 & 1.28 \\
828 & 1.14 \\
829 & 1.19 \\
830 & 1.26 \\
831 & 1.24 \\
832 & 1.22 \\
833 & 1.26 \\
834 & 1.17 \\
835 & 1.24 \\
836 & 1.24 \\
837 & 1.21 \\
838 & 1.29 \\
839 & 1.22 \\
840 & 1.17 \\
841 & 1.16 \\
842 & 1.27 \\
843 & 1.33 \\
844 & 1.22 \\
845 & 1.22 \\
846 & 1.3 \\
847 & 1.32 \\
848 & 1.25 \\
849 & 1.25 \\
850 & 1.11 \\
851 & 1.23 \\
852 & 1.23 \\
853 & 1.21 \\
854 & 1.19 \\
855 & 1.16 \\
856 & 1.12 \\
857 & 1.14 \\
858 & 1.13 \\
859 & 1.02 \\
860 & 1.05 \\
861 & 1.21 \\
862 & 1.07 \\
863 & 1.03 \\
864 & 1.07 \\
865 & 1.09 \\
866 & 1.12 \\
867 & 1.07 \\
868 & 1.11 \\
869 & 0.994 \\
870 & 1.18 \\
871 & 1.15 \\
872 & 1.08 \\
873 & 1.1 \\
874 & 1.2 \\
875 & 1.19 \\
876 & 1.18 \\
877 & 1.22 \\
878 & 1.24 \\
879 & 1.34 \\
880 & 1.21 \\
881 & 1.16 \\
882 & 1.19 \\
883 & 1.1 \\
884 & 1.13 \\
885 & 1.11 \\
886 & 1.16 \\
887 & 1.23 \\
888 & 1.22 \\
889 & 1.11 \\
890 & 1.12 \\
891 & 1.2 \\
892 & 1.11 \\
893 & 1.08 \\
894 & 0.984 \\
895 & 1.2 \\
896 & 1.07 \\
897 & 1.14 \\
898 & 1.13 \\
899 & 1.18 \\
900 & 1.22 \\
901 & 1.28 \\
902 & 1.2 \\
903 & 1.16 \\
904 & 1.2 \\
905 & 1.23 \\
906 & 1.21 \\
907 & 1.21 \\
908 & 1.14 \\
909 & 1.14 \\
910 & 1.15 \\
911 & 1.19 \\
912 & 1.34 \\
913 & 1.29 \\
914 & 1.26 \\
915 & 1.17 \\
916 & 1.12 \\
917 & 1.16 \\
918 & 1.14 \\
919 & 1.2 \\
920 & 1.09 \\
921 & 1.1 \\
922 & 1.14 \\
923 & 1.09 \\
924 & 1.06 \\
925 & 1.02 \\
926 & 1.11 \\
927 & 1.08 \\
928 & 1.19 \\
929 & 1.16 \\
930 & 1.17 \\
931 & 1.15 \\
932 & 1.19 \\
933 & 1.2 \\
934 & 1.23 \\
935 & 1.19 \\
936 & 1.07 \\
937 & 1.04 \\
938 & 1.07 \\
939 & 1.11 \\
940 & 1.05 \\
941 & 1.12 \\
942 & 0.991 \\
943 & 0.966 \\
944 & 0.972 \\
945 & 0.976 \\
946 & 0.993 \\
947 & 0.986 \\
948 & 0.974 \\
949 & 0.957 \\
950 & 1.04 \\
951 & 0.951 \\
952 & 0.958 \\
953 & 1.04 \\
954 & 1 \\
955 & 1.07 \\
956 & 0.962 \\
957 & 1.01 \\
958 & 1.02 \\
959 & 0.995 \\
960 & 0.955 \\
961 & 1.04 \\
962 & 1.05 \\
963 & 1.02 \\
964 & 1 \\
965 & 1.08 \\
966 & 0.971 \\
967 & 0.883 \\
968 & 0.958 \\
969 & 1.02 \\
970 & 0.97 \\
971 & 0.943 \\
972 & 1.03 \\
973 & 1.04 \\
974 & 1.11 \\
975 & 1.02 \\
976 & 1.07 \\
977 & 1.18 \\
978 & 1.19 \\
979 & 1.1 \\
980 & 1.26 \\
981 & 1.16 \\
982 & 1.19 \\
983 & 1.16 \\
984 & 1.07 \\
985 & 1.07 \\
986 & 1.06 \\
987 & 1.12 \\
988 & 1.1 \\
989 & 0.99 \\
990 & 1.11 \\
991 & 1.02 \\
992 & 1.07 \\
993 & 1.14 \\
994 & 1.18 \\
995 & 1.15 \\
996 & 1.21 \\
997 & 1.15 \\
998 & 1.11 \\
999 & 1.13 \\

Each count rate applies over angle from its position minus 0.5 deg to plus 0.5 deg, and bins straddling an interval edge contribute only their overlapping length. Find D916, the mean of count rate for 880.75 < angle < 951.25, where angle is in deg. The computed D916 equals 1.13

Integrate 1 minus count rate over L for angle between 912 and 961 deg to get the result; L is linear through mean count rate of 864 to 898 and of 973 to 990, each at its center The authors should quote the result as 2.0 deg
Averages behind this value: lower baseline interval 1.14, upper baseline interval 1.11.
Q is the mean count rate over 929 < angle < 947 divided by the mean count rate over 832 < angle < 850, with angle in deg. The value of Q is 0.88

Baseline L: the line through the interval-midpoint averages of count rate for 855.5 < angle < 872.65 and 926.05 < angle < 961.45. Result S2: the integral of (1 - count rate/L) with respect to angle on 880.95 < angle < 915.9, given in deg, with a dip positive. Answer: -3.0 deg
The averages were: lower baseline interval 1.1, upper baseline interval 1.05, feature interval 1.17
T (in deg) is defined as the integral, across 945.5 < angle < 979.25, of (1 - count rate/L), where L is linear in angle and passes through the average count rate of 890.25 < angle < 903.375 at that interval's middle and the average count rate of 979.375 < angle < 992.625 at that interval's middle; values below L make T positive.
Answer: 3.1 deg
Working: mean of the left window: 1.15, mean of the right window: 1.11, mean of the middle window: 1.02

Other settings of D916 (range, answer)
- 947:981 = 1.03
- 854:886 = 1.14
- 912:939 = 1.15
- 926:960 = 1.06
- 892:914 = 1.18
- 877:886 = 1.19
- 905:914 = 1.21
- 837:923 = 1.17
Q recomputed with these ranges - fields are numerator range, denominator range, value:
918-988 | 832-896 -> 0.91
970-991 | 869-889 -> 0.93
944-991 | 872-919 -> 0.88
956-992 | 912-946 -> 0.94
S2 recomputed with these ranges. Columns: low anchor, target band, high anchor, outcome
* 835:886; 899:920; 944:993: -1.6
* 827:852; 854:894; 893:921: 2.2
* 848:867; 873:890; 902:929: -0.5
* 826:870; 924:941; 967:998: 0.0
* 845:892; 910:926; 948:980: -1.0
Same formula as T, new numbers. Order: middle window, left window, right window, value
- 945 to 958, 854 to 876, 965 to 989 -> 1.03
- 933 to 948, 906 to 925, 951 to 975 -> 0.33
